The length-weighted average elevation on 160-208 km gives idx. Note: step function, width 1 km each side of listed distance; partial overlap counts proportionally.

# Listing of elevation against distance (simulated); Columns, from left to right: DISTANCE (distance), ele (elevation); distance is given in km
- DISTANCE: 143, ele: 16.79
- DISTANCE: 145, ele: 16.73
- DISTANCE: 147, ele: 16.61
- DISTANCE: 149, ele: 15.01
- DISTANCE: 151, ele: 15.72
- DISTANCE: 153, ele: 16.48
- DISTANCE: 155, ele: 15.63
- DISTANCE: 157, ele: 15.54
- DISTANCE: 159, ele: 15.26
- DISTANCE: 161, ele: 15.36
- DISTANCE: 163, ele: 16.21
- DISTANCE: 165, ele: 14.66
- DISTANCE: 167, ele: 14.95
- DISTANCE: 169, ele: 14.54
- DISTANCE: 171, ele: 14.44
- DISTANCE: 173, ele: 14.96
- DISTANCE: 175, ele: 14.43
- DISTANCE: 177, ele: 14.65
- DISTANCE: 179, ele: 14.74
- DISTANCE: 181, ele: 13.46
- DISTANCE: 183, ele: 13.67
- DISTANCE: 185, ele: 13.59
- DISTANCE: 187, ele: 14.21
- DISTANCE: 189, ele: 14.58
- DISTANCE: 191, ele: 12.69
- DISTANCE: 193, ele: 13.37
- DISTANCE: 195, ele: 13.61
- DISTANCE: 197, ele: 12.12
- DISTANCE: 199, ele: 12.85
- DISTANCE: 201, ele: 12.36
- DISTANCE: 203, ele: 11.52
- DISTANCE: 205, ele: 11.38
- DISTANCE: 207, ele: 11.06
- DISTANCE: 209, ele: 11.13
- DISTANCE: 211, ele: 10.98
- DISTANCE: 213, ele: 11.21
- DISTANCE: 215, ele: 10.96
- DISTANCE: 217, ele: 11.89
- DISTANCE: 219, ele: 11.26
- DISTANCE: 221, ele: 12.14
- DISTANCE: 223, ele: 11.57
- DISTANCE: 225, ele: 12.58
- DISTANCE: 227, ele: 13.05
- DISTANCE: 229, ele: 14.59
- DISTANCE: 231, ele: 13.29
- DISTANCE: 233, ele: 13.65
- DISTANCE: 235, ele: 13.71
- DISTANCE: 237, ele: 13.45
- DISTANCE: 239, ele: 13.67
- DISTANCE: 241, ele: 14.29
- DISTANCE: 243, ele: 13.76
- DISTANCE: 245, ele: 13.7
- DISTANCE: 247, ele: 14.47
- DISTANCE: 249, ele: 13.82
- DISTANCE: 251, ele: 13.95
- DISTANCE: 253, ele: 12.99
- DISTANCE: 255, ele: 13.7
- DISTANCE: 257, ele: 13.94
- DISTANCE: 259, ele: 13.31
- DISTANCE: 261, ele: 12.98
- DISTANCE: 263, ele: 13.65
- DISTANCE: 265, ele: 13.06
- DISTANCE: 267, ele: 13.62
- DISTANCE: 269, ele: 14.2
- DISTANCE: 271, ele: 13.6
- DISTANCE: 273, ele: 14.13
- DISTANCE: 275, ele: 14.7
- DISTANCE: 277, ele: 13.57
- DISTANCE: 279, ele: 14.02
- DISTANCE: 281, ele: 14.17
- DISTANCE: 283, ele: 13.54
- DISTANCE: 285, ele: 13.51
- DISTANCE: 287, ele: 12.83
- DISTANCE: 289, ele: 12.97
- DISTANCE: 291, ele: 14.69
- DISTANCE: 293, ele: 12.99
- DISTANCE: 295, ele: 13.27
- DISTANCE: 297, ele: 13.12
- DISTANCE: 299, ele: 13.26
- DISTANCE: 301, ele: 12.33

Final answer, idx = 13.7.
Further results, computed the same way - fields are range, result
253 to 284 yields 13.7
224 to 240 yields 13.5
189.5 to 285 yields 13.1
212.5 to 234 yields 12.4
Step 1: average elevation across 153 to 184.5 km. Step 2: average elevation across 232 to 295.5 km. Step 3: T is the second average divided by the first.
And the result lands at 0.9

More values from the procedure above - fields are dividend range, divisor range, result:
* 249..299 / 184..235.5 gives 1.09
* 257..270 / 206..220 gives 1.20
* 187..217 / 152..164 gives 0.77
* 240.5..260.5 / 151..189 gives 0.93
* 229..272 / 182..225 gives 1.11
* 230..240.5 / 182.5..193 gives 0.99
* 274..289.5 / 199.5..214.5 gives 1.20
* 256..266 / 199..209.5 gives 1.15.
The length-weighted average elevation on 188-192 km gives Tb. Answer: 13.6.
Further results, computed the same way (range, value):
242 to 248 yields 14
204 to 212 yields 11.1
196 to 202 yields 12.4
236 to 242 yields 13.8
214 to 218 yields 11.4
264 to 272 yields 13.6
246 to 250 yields 14.1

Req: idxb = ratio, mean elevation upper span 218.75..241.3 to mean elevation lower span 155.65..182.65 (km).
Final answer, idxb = 0.88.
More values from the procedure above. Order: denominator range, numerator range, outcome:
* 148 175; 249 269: 0.89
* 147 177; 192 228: 0.78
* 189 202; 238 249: 1.08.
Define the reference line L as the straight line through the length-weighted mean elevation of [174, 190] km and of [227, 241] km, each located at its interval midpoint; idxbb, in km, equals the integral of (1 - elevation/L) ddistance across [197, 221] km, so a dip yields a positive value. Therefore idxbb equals 4.1 km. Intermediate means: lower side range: 14.2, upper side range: 13.7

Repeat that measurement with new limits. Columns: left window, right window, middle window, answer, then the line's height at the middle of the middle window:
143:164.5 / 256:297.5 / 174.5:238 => 9.0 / 14.9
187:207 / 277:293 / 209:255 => 0.5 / 13.1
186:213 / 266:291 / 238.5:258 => -0.9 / 13.3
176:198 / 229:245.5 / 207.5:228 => 3.1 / 13.7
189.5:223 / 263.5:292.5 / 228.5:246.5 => -1.5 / 12.7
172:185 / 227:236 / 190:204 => 1.4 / 14.1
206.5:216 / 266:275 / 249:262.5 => -0.3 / 13.3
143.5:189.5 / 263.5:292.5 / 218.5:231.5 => 1.5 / 14.4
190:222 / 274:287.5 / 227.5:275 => -2.5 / 13.1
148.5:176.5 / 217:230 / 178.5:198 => 0.7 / 14.1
